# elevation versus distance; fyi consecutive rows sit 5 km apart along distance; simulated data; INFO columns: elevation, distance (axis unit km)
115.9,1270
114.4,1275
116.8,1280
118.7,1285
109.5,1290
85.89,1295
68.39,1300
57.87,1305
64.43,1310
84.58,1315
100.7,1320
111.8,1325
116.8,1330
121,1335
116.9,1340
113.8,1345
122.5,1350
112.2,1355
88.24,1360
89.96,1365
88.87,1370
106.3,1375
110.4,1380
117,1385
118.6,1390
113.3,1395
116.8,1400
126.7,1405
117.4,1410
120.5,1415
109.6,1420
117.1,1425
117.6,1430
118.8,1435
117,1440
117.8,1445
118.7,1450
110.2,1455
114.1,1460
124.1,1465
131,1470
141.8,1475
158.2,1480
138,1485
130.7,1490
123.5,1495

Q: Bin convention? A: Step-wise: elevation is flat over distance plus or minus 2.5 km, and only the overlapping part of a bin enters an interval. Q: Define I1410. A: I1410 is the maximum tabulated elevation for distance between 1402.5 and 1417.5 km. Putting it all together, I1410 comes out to 126.7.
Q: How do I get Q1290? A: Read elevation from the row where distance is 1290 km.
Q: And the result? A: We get 109.5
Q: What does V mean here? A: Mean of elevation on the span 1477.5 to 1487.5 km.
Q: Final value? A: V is 148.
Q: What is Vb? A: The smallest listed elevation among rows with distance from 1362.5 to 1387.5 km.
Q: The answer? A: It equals 88.87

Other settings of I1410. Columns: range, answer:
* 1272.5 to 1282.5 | 116.8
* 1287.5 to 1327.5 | 111.8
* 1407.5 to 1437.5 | 120.5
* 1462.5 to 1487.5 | 158.2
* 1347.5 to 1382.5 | 122.5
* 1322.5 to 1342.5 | 121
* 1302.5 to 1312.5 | 64.43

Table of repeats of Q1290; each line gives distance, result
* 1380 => 110.4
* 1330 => 116.8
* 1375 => 106.3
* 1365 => 89.96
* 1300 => 68.39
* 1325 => 111.8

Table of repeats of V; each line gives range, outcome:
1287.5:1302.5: 87.9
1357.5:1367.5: 89.1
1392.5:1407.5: 119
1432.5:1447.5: 118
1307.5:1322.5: 83.2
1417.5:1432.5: 115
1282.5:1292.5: 114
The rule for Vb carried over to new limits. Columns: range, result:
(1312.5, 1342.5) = 84.58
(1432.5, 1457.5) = 110.2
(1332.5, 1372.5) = 88.24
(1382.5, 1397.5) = 113.3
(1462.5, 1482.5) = 124.1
